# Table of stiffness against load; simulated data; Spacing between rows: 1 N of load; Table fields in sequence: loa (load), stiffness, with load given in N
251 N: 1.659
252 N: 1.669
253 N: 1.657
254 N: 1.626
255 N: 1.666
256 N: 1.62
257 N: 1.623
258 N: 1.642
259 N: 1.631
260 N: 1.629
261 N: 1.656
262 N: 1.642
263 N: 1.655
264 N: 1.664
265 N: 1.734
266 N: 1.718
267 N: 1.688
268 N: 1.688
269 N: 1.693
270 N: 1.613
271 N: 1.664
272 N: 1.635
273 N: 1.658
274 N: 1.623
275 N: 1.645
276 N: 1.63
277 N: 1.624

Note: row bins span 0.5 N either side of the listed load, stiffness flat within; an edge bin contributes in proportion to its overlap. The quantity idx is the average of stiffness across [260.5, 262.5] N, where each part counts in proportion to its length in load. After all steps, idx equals 1.65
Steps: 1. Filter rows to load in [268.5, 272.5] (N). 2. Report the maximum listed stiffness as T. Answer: 1.693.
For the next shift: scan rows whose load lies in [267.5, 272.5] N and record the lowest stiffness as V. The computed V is 1.613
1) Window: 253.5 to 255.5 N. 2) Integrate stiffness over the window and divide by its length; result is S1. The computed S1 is 1.65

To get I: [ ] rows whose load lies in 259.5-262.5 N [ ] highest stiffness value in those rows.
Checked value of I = 1.656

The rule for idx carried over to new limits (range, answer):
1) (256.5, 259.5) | 1.63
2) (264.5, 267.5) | 1.71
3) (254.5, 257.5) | 1.64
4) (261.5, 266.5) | 1.68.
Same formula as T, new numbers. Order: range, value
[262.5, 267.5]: 1.734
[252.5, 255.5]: 1.666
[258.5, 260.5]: 1.631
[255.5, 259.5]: 1.642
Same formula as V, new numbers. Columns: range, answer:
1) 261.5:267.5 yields 1.642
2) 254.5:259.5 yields 1.62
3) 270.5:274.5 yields 1.623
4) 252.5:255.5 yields 1.626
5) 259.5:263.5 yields 1.629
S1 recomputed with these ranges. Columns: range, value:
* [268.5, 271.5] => 1.66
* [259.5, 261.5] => 1.64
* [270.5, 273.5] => 1.65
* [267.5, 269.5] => 1.69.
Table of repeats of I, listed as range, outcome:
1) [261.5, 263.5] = 1.655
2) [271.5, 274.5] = 1.658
